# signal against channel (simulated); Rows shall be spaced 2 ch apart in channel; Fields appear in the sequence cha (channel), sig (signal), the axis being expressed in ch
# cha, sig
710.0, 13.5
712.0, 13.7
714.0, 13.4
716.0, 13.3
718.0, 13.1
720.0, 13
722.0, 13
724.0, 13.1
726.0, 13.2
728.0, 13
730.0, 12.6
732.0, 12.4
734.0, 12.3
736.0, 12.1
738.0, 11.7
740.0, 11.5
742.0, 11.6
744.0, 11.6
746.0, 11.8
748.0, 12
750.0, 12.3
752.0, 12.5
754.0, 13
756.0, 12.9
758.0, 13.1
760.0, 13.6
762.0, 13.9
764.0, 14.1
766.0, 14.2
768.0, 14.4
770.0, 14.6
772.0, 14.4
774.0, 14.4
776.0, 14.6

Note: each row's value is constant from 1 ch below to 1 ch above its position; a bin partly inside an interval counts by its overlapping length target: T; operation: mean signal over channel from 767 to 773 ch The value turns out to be 14.5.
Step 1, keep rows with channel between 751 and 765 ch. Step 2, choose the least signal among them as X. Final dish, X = 12.5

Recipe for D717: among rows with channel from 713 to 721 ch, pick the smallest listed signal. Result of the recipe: 13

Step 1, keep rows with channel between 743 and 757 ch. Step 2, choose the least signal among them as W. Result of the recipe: 11.6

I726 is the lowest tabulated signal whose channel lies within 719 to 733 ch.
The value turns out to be 12.4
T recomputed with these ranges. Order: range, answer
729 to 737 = 12.3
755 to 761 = 13.2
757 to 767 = 13.8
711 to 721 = 13.3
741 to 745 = 11.6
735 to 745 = 11.7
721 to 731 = 13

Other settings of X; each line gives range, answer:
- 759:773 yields 13.6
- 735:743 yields 11.5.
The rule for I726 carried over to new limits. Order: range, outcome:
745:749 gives 11.8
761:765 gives 13.9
